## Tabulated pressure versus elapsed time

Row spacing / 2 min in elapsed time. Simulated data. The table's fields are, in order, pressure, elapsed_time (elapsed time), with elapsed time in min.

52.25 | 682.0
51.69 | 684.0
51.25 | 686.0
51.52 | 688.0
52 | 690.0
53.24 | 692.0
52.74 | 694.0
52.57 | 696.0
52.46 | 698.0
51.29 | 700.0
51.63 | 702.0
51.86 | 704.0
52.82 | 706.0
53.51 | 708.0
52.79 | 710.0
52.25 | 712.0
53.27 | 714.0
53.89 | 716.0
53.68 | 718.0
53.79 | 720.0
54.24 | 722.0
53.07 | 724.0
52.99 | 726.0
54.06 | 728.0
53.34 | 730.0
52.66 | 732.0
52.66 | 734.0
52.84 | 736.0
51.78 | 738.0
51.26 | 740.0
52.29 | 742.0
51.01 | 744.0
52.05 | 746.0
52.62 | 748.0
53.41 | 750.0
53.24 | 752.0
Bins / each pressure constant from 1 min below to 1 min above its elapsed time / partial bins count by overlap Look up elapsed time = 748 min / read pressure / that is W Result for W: 52.62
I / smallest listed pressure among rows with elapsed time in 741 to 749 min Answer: 51.01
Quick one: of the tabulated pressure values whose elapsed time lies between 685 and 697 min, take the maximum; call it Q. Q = 53.24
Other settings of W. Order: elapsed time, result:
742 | 52.29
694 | 52.74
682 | 52.25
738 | 51.78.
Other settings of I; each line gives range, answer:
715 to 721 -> 53.68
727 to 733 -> 52.66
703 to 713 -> 51.86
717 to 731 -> 52.99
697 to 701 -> 51.29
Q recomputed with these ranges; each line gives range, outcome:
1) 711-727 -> 54.24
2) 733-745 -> 52.84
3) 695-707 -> 52.82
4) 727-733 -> 54.06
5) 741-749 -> 52.62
